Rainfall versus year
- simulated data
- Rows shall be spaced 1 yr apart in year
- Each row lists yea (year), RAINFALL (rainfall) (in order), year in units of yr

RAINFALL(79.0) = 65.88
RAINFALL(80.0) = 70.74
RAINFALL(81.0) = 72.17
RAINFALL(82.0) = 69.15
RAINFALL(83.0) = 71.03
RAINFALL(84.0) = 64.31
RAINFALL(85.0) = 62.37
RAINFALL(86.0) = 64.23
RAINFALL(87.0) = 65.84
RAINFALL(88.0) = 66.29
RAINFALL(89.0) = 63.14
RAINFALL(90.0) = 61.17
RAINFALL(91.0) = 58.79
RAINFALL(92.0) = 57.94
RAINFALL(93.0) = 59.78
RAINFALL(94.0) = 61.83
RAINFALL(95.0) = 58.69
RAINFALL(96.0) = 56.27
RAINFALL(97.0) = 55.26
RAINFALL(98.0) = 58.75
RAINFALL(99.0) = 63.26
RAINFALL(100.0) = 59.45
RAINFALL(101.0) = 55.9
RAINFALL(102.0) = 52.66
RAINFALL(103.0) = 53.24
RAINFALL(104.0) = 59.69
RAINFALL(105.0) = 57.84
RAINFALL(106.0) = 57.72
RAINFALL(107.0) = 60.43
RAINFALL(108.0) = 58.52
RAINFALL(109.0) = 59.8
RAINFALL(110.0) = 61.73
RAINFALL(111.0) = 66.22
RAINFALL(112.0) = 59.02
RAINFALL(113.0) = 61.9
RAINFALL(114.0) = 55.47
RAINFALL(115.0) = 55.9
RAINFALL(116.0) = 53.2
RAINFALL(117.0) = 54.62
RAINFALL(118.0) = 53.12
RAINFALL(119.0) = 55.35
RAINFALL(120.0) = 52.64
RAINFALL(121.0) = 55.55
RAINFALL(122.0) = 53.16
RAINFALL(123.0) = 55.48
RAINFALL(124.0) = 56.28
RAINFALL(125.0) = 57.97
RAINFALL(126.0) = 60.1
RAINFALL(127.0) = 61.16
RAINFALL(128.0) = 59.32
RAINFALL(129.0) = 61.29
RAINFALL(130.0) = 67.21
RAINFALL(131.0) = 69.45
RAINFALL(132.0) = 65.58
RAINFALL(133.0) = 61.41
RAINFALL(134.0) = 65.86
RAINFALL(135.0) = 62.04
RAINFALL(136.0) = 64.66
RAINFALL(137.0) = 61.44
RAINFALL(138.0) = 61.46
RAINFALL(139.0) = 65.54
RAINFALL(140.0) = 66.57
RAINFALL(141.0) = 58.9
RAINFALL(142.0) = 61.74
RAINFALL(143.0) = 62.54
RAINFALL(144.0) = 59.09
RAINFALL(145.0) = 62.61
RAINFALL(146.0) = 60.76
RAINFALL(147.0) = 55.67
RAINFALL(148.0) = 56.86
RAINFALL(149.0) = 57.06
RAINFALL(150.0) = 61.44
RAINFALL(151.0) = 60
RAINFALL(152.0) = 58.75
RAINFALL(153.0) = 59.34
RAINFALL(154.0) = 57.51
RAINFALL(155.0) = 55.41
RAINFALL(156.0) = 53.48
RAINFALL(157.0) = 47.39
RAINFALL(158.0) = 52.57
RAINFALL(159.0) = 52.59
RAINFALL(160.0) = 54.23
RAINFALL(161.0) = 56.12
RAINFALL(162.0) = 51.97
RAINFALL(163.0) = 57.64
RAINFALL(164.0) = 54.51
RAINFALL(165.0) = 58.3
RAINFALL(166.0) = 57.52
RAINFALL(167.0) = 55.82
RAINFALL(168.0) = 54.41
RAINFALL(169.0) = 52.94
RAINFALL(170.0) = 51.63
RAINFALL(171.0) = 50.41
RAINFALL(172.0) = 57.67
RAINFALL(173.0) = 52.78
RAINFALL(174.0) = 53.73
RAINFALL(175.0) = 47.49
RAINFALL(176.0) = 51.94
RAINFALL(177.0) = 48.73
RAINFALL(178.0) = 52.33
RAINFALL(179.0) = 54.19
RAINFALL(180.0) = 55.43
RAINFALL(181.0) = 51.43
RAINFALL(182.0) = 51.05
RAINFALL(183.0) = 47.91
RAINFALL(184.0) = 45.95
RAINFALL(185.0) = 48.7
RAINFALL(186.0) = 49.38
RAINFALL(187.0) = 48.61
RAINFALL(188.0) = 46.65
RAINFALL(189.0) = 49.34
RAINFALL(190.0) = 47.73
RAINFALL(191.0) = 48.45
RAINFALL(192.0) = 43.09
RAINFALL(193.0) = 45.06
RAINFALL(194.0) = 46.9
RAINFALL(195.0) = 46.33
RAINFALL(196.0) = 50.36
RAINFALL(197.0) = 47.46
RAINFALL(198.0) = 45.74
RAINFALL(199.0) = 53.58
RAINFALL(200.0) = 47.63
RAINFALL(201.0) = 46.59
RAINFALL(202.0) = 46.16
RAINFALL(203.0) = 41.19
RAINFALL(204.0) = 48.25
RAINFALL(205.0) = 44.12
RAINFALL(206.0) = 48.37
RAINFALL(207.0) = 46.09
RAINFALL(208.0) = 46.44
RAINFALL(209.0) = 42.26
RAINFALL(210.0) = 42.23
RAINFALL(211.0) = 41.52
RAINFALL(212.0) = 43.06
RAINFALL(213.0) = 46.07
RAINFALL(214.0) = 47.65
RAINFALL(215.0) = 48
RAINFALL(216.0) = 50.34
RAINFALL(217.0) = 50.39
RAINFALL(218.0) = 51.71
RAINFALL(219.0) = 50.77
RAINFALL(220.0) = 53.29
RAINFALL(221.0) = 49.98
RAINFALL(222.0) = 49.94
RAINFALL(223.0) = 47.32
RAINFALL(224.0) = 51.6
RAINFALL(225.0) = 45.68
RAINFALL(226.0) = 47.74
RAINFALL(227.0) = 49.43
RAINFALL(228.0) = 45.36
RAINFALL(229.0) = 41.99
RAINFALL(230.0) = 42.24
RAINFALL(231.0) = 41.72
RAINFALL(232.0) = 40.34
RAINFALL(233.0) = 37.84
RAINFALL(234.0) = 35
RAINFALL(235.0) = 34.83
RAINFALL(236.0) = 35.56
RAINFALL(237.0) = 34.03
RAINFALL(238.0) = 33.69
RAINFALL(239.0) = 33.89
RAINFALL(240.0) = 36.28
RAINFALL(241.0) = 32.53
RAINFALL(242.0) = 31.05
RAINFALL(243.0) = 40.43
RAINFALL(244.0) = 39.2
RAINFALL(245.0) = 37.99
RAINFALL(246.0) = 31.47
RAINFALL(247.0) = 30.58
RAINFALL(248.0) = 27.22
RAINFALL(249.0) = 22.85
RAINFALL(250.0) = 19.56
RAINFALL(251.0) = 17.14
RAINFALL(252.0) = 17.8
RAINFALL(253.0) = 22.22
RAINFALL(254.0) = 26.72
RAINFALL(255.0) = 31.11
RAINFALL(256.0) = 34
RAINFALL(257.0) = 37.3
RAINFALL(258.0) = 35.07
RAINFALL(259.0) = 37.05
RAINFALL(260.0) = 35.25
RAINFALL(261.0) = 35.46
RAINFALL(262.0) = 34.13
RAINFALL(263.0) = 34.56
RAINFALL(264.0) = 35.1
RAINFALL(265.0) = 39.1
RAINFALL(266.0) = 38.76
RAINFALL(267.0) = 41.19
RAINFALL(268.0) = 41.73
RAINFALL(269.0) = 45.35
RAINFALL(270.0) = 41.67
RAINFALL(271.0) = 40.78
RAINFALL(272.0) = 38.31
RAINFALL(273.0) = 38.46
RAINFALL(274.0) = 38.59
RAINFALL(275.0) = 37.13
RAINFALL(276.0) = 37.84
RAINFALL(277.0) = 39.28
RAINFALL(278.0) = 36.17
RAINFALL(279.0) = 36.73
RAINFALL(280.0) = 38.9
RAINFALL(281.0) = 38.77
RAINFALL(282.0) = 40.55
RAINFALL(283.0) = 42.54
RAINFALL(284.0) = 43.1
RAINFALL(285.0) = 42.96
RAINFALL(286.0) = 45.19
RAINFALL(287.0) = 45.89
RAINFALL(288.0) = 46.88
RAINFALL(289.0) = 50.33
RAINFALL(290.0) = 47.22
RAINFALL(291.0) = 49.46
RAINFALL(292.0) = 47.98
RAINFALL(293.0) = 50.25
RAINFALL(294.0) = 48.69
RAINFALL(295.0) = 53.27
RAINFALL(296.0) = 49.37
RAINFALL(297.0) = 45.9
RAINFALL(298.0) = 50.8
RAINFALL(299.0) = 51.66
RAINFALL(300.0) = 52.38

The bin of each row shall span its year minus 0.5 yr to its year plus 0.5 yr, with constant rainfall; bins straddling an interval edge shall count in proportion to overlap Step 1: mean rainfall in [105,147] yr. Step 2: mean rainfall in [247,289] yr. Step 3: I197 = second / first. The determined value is 0.60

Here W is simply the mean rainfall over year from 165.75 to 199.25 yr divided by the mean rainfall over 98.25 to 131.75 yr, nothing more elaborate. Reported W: 0.86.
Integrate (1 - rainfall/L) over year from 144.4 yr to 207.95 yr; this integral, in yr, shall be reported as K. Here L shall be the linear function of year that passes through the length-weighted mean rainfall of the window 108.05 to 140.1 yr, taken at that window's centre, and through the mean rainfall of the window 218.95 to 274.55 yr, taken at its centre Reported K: -1.87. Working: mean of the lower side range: 59.9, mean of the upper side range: 37.2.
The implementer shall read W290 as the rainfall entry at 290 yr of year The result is 47.22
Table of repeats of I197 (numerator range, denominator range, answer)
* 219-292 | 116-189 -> 0.68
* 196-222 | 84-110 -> 0.79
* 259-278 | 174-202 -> 0.79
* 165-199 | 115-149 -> 0.84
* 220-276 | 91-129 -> 0.64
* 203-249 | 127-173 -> 0.72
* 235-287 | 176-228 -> 0.74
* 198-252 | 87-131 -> 0.70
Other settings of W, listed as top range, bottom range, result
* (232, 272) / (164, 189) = 0.65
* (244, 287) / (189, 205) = 0.76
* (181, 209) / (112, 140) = 0.79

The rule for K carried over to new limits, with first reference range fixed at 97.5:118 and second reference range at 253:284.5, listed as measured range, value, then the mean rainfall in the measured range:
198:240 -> -0.7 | 44.6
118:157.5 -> -3.9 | 59.6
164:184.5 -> -1.2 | 52.6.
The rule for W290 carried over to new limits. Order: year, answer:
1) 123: 55.48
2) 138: 61.46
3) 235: 34.83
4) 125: 57.97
